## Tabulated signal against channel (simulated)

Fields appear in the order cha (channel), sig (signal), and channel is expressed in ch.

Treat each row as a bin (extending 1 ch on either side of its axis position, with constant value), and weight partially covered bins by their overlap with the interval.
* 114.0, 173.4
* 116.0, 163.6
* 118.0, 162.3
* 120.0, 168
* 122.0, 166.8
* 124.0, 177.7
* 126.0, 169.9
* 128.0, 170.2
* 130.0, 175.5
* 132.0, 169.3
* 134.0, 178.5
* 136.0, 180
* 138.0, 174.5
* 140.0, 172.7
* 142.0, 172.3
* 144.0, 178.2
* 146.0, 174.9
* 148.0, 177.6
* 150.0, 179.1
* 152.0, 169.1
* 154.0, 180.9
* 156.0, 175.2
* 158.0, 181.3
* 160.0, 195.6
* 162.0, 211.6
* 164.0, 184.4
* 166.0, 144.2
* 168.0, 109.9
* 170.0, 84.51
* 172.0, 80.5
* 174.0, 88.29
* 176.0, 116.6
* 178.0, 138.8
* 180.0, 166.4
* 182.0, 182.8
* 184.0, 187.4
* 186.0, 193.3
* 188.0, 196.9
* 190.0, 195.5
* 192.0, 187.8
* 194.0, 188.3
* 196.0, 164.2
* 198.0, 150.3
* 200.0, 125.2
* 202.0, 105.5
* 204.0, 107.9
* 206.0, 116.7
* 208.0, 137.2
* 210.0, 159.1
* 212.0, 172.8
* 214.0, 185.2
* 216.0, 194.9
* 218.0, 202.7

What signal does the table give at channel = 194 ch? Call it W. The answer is 188.3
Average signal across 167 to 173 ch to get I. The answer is 91.6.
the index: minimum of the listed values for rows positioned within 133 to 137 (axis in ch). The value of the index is 178.5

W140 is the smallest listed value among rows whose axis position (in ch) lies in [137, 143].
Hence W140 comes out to 172.3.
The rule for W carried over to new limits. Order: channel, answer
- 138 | 174.5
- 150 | 179.1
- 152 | 169.1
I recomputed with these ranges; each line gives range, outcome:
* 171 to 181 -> 118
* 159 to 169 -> 169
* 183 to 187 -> 190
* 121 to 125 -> 172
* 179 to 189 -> 185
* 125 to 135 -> 173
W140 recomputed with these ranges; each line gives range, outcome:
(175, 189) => 116.6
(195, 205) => 105.5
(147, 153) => 169.1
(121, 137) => 166.8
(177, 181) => 138.8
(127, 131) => 170.2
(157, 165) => 181.3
